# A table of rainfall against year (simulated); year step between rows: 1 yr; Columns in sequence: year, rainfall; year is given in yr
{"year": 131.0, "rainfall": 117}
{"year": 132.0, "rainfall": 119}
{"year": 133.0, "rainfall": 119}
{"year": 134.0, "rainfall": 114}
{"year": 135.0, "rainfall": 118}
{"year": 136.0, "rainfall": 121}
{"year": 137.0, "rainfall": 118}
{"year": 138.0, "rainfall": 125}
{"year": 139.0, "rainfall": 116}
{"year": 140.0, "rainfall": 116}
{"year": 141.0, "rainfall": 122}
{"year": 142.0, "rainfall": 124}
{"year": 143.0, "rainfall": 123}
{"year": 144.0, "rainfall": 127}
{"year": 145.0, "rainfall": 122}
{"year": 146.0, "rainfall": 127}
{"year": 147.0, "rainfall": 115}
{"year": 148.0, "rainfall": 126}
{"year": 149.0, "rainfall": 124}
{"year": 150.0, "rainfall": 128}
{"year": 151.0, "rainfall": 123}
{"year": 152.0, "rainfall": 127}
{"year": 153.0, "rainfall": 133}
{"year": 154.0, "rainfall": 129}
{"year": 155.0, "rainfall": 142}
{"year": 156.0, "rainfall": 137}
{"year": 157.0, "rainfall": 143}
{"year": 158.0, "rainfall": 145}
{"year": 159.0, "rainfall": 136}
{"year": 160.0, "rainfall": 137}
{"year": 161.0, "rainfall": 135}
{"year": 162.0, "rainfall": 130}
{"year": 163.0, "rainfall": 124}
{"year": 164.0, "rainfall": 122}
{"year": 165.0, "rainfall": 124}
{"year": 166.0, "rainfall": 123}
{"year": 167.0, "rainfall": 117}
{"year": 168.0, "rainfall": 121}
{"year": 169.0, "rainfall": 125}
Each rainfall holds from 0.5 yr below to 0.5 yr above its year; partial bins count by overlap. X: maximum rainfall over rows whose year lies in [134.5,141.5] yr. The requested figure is 125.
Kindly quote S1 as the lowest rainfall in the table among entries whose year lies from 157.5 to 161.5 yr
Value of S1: 135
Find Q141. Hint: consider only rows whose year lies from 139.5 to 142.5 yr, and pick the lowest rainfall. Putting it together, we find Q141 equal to 116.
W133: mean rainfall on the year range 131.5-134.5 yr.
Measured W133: 117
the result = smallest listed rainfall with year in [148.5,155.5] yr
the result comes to 123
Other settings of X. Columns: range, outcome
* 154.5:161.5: 145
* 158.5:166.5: 137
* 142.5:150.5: 128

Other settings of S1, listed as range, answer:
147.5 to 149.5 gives 124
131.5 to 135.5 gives 114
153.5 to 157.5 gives 129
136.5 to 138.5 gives 118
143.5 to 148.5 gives 115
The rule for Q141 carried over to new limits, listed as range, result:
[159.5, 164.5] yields 122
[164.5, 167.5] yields 117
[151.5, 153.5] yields 127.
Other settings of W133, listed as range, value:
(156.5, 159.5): 141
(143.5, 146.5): 125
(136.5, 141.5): 119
